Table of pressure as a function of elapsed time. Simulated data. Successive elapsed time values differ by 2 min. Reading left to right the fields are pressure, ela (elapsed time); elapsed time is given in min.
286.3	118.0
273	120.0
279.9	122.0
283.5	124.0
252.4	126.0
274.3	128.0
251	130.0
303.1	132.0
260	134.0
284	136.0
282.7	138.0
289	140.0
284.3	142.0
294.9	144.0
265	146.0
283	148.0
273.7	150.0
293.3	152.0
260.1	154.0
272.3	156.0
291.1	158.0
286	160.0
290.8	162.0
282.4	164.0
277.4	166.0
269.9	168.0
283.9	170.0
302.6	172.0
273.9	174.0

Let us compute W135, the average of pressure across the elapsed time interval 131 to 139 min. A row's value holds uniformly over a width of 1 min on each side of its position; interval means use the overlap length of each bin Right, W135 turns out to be 282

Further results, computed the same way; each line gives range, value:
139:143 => 287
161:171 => 281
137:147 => 283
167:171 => 277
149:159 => 278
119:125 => 279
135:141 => 285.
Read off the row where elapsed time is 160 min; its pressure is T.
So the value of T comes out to 286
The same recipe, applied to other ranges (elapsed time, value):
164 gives 282.4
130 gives 251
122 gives 279.9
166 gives 277.4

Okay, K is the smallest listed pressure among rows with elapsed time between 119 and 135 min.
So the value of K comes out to 251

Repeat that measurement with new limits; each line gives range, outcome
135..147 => 265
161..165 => 282.4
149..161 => 260.1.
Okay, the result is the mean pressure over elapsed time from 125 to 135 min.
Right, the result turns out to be 268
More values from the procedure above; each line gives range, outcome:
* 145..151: 274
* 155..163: 285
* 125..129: 263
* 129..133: 277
